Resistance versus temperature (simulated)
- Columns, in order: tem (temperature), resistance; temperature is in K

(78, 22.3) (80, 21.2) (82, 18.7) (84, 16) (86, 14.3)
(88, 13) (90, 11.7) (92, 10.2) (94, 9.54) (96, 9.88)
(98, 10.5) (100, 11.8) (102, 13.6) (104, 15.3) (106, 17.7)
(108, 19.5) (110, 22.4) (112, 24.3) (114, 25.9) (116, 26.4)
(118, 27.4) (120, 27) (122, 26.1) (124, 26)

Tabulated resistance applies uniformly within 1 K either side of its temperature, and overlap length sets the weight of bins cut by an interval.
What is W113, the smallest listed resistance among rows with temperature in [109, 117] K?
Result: 22.4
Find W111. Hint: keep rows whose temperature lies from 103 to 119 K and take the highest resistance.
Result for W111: 27.4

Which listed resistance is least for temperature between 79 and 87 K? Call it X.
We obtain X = 14.3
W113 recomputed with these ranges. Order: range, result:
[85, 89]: 13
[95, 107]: 9.88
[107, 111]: 19.5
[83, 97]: 9.54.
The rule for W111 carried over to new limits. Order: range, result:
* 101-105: 15.3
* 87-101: 13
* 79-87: 21.2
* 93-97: 9.88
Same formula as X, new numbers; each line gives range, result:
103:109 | 15.3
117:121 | 27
